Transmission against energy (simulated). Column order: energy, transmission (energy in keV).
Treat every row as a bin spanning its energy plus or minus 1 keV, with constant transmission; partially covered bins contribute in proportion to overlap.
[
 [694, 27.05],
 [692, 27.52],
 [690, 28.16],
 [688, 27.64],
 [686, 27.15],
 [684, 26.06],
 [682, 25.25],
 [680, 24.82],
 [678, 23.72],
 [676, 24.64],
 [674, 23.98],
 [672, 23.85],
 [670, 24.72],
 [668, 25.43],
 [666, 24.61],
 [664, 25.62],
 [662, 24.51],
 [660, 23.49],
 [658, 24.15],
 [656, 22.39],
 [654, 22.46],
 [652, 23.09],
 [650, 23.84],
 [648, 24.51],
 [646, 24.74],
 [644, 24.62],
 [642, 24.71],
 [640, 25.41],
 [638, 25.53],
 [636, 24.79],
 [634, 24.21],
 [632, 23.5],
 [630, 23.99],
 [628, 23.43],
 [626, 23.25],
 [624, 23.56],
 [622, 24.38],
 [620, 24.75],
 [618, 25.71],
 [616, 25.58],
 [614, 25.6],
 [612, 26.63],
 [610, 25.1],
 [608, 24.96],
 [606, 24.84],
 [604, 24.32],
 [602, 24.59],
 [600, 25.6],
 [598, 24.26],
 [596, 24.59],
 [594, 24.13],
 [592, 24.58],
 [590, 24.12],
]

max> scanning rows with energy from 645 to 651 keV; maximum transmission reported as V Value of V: 24.74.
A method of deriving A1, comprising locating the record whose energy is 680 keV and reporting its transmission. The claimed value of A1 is 24.82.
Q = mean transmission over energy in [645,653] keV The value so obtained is 24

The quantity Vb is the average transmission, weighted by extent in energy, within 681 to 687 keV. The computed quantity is 26.2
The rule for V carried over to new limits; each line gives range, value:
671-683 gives 25.25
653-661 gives 24.15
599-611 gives 25.6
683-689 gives 27.64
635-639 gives 25.53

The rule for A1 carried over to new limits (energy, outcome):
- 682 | 25.25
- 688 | 27.64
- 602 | 24.59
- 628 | 23.43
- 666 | 24.61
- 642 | 24.71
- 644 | 24.62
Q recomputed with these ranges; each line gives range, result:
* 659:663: 24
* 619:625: 24.2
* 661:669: 25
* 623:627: 23.4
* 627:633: 23.6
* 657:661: 23.8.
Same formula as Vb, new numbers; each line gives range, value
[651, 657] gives 22.6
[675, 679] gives 24.2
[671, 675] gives 23.9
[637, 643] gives 25.2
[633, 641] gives 25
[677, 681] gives 24.3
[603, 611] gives 24.8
